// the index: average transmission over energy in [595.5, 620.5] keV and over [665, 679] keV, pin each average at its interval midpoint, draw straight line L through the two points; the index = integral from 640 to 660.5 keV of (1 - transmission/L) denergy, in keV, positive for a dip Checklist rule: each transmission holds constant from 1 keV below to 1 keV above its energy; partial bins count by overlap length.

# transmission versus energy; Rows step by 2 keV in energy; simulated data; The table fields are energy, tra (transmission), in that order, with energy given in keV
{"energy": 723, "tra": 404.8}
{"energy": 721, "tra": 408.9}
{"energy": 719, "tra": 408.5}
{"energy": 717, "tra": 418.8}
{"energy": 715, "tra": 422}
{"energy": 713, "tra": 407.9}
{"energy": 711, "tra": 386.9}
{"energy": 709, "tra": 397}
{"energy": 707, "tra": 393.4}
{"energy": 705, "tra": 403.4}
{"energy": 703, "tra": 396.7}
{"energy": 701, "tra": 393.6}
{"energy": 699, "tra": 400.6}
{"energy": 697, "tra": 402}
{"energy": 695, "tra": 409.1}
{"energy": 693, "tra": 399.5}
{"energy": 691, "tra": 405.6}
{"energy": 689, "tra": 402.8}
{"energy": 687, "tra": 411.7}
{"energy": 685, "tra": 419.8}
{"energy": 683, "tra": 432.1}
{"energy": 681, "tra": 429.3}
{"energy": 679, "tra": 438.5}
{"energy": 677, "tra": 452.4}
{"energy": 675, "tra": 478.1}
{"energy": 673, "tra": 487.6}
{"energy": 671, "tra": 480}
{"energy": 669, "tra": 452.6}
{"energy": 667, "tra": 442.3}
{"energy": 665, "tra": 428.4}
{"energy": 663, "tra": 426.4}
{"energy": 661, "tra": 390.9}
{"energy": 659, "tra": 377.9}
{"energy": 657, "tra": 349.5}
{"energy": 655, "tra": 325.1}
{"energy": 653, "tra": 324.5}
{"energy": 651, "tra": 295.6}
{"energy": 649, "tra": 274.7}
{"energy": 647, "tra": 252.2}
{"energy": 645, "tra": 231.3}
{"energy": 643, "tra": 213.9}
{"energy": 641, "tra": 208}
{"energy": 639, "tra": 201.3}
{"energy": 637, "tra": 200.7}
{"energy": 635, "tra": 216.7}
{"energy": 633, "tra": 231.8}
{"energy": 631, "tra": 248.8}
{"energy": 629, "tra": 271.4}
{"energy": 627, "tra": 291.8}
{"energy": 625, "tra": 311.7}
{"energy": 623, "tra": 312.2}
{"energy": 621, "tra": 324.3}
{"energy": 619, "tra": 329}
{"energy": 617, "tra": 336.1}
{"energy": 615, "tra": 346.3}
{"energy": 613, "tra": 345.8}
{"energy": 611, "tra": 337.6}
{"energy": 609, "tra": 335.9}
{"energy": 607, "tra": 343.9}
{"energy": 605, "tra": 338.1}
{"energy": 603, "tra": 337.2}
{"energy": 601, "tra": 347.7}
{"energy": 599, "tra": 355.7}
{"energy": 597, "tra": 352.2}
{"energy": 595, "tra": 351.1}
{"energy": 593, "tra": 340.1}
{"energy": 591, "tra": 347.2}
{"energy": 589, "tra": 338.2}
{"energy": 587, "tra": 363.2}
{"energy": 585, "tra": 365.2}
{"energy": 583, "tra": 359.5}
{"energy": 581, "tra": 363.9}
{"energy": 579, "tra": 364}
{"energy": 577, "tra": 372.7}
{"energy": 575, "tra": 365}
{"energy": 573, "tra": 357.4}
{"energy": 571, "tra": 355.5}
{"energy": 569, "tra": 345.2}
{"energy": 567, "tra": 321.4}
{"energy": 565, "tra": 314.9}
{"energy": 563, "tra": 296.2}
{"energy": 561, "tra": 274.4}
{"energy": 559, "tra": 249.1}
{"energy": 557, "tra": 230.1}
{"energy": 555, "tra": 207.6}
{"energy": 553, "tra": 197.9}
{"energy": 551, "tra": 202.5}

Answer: 6.53 keV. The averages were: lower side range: 342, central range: 288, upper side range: 461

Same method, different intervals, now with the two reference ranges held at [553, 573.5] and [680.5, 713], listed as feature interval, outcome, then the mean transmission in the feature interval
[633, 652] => 6.66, 233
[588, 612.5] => -1.74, 344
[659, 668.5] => -1.08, 419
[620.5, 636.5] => 3.38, 272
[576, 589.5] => -2.47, 362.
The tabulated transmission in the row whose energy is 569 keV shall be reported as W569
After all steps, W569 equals 345.2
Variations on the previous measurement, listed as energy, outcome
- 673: 487.6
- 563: 296.2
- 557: 230.1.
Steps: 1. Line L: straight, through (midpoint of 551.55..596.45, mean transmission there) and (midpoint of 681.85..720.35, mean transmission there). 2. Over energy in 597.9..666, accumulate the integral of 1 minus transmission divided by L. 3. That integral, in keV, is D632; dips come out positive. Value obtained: 9.7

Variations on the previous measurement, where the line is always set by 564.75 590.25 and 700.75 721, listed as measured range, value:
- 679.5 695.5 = -0.8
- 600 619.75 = 1.4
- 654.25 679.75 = -2.6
